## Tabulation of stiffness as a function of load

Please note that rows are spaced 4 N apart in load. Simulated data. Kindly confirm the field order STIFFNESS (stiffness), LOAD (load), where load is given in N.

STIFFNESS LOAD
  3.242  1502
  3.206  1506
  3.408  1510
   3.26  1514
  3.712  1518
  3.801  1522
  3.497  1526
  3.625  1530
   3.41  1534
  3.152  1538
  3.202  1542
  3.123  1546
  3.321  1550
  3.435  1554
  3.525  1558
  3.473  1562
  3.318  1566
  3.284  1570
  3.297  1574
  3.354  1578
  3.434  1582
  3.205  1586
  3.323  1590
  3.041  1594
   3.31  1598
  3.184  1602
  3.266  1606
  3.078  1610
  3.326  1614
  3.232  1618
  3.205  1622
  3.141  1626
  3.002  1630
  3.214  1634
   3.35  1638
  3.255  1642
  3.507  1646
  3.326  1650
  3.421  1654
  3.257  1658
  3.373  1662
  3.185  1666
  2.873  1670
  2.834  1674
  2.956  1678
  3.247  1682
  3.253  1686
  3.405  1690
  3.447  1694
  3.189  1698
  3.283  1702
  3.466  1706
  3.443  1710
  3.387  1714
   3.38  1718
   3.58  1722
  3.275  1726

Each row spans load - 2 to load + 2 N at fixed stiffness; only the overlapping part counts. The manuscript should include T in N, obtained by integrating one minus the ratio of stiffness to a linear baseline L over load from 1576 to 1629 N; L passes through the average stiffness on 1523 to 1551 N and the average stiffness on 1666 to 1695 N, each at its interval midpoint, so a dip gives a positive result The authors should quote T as 0.3 N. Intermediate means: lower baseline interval 3.35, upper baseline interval 3.14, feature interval 3.23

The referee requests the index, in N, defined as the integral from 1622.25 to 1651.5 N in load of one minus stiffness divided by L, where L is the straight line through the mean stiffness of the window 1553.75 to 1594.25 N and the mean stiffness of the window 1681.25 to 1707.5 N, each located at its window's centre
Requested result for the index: 0.7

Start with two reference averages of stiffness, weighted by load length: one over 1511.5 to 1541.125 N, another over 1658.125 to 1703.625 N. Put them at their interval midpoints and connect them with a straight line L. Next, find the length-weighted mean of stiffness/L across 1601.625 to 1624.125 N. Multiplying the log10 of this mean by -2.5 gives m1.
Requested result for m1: 0.03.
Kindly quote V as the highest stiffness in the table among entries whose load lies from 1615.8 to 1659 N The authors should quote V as 3.507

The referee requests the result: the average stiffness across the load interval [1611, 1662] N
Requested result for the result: 3.27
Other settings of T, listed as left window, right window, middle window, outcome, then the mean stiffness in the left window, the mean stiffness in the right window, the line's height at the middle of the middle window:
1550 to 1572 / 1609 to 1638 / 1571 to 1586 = 0.0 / 3.4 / 3.19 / 3.34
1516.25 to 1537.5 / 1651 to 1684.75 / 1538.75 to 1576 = 1.7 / 3.58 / 3.15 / 3.48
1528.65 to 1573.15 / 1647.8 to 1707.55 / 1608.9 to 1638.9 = 0.8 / 3.35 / 3.23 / 3.28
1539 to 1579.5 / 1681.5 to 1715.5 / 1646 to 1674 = 1.0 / 3.33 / 3.35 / 3.34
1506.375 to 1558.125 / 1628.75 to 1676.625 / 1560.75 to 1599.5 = 0.4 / 3.41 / 3.22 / 3.33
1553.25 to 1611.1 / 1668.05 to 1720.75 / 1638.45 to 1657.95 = -0.6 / 3.3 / 3.25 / 3.27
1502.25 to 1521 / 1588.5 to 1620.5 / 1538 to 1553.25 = 0.5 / 3.4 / 3.22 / 3.34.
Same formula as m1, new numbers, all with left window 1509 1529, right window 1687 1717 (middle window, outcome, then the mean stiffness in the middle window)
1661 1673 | 0.10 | 3.1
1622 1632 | 0.11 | 3.1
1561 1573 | 0.05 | 3.34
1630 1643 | 0.07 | 3.23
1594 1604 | 0.09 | 3.21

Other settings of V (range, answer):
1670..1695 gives 3.447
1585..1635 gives 3.326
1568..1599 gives 3.434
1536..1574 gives 3.525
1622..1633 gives 3.205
